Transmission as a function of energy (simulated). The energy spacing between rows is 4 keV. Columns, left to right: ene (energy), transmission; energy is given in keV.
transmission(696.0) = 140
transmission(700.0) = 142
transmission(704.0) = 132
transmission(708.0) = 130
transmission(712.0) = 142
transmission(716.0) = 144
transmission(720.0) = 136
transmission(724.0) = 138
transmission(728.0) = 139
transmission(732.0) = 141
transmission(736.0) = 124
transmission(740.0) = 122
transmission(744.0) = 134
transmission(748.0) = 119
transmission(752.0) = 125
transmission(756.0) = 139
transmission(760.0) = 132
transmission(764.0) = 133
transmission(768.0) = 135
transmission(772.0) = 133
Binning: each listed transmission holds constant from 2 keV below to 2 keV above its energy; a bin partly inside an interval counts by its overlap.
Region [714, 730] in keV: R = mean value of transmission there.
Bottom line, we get 139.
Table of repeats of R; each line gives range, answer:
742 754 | 126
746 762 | 129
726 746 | 132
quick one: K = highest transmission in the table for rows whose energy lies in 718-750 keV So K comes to 141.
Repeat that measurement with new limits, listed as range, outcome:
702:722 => 144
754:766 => 139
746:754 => 125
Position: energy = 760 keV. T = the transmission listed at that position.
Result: 132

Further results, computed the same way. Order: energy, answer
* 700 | 142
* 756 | 139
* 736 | 124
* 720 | 136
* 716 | 144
